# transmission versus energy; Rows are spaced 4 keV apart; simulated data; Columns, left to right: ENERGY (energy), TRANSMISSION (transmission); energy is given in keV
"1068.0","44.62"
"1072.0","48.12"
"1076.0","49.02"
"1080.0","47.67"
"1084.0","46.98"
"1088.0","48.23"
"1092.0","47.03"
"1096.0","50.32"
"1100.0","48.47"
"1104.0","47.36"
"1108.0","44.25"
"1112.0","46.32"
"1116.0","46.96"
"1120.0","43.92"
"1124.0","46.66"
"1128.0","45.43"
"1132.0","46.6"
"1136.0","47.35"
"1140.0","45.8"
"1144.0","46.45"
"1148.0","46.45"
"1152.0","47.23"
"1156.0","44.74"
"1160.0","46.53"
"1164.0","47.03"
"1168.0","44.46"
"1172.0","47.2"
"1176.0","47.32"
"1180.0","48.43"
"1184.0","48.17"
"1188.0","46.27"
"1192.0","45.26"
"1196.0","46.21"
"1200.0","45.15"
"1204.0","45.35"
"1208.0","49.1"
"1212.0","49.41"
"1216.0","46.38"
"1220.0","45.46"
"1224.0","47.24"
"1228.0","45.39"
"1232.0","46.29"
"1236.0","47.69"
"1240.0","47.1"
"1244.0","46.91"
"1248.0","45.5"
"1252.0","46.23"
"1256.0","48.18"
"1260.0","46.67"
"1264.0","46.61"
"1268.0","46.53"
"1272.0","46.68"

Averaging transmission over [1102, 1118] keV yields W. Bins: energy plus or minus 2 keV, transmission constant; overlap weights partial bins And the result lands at 46.2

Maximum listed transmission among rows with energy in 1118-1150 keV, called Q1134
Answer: 47.35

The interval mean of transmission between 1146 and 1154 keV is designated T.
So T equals 46.8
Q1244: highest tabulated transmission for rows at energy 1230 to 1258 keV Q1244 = 48.18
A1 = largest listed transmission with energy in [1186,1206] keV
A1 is 46.27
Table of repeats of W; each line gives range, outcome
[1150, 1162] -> 46.2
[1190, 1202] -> 45.5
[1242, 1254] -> 46.2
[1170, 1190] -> 47.5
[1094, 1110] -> 47.6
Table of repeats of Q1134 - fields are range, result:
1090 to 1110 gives 50.32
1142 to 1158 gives 47.23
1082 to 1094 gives 48.23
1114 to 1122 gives 46.96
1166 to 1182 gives 48.43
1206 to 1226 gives 49.41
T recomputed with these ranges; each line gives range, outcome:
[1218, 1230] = 46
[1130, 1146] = 46.5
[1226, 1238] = 46.5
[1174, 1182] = 47.9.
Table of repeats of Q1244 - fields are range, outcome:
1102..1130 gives 47.36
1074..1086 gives 49.02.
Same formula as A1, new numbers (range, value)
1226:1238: 47.69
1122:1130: 46.66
